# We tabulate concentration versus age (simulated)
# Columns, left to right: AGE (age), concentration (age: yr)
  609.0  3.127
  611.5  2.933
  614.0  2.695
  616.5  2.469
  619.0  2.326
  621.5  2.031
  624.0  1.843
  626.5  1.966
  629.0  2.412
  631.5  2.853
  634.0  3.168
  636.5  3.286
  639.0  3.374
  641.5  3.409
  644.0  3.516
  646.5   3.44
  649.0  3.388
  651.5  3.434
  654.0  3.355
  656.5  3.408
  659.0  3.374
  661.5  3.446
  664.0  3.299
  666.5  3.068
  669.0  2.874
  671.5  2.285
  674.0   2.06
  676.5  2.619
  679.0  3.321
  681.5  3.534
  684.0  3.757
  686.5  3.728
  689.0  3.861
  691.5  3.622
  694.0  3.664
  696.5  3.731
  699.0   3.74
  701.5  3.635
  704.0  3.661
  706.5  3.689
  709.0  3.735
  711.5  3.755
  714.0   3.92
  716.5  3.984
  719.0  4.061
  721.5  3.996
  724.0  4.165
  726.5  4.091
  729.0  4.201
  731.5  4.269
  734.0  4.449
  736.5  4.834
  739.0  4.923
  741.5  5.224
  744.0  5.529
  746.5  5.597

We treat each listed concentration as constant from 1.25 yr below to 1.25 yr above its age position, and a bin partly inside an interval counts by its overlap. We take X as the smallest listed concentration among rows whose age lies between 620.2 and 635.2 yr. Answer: 1.843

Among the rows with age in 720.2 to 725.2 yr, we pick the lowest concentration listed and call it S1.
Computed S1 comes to 3.996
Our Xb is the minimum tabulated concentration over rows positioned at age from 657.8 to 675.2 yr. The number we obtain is 2.06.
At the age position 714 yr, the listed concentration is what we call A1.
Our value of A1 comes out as 3.92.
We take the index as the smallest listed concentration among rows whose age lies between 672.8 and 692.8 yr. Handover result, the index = 2.06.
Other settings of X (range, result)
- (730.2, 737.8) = 4.269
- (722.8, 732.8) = 4.091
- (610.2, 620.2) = 2.326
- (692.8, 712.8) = 3.635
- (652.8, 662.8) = 3.355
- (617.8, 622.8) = 2.031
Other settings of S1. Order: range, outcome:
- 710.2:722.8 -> 3.755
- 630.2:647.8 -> 2.853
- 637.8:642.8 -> 3.374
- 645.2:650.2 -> 3.388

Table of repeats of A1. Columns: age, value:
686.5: 3.728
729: 4.201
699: 3.74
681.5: 3.534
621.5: 2.031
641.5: 3.409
